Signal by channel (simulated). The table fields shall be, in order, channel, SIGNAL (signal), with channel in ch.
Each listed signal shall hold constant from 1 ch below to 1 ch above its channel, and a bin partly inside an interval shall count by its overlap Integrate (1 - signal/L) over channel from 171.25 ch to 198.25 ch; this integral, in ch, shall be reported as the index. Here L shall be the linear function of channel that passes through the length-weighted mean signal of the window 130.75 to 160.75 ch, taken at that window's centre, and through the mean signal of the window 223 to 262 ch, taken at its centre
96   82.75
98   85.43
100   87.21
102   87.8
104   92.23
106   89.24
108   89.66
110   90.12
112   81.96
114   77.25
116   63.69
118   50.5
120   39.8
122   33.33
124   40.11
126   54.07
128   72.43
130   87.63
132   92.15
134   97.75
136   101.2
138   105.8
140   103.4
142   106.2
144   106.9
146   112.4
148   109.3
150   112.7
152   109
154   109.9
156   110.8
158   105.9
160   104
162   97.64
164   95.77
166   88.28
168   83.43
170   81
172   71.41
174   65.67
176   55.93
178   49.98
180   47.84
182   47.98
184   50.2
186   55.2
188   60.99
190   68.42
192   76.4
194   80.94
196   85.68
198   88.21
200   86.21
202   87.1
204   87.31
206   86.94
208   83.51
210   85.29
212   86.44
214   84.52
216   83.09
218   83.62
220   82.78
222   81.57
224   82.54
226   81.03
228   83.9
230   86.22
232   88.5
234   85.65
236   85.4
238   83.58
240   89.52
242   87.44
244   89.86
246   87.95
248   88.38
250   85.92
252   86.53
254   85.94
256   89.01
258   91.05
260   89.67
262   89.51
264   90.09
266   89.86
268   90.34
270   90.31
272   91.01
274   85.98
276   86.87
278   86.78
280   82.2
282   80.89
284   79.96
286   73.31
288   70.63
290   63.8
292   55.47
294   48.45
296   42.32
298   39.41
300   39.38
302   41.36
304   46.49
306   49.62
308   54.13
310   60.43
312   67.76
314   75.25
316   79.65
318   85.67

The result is 9.4 ch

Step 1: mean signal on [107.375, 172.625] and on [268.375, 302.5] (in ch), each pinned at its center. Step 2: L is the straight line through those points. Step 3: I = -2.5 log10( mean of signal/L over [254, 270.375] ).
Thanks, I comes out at -0.241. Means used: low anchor 87.5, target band 89.7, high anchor 68.9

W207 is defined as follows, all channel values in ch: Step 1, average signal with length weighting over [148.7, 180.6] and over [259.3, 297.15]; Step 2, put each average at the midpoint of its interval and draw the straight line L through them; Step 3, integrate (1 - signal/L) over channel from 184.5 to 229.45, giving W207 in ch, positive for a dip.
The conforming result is 1.7 ch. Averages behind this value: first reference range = 87.5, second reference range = 78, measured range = 80.7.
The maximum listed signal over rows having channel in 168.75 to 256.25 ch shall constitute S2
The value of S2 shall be 89.86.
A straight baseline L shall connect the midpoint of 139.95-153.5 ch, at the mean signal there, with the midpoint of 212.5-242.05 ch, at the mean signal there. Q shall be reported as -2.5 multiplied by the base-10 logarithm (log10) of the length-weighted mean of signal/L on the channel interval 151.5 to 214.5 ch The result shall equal 0.216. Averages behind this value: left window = 109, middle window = 80.3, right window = 84.6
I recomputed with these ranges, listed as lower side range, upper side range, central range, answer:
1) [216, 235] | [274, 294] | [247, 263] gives -0.12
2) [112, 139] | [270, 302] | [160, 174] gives -0.22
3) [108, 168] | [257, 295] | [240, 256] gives -0.07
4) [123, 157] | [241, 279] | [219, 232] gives 0.09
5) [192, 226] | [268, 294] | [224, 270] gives -0.08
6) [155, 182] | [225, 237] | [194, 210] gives -0.04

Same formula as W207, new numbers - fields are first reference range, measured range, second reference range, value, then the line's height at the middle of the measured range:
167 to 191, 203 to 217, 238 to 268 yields -2.41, 72.8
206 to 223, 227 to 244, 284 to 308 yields -2.35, 76.1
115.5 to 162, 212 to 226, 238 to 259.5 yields 0.80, 88.2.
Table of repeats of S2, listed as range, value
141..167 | 112.7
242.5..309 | 91.05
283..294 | 79.96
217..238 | 88.5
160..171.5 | 104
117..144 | 106.9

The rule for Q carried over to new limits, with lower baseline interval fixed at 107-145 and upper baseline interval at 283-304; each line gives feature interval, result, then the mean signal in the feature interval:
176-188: 0.34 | 51.6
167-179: 0.06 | 67.9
